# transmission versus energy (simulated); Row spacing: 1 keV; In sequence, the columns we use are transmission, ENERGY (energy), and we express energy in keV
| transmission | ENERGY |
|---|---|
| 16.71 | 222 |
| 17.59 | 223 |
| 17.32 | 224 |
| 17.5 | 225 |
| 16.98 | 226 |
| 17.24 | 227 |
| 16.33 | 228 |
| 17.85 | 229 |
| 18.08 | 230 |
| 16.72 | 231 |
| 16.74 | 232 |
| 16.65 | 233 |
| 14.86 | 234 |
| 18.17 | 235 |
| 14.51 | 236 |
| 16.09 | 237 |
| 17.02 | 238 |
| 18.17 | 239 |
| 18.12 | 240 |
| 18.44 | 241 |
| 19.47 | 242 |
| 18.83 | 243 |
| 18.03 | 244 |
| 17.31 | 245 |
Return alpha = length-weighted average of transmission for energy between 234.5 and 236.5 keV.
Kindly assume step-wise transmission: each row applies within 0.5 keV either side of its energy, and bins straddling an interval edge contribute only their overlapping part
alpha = 16.3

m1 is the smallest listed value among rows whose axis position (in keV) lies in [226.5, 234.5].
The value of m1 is 14.86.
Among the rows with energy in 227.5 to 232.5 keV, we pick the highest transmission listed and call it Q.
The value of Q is 18.08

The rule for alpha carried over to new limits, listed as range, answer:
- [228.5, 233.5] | 17.2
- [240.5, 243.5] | 18.9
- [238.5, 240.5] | 18.1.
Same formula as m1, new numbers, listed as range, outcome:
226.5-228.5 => 16.33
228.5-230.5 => 17.85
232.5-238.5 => 14.51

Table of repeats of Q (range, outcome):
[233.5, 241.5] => 18.44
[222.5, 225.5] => 17.59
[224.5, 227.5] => 17.5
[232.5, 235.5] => 18.17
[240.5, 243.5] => 19.47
